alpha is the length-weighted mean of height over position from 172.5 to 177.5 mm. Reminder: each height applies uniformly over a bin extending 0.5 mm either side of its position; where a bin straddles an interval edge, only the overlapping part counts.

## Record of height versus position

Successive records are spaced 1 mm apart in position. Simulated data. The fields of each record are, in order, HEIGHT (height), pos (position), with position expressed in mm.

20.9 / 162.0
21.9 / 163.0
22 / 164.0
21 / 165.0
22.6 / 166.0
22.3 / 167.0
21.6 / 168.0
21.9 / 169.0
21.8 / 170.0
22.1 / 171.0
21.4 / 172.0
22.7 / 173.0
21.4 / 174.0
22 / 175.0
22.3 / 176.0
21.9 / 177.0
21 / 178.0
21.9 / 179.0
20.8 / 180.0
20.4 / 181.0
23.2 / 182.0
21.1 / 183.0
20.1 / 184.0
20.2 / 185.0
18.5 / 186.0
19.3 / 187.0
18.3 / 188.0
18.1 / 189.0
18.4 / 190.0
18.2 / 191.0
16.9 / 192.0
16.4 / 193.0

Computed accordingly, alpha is 22.1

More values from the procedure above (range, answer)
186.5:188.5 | 18.8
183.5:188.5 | 19.3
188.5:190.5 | 18.2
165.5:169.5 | 22.1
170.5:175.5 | 21.9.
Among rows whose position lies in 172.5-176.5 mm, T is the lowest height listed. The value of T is 21.4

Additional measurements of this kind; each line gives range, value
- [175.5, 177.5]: 21.9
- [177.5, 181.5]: 20.4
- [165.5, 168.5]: 21.6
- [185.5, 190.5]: 18.1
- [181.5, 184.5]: 20.1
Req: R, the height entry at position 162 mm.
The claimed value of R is 20.9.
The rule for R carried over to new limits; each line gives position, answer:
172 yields 21.4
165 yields 21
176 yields 22.3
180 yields 20.8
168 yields 21.6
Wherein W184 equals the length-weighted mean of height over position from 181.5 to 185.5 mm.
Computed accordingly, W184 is 21.1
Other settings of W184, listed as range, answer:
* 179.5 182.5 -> 21.5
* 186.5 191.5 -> 18.5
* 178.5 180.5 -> 21.4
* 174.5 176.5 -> 22.1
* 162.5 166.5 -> 21.9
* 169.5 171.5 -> 22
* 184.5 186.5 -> 19.4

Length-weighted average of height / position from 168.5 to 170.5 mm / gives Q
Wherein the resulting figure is 21.9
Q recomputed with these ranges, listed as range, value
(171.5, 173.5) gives 22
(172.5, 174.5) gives 22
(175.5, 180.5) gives 21.6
